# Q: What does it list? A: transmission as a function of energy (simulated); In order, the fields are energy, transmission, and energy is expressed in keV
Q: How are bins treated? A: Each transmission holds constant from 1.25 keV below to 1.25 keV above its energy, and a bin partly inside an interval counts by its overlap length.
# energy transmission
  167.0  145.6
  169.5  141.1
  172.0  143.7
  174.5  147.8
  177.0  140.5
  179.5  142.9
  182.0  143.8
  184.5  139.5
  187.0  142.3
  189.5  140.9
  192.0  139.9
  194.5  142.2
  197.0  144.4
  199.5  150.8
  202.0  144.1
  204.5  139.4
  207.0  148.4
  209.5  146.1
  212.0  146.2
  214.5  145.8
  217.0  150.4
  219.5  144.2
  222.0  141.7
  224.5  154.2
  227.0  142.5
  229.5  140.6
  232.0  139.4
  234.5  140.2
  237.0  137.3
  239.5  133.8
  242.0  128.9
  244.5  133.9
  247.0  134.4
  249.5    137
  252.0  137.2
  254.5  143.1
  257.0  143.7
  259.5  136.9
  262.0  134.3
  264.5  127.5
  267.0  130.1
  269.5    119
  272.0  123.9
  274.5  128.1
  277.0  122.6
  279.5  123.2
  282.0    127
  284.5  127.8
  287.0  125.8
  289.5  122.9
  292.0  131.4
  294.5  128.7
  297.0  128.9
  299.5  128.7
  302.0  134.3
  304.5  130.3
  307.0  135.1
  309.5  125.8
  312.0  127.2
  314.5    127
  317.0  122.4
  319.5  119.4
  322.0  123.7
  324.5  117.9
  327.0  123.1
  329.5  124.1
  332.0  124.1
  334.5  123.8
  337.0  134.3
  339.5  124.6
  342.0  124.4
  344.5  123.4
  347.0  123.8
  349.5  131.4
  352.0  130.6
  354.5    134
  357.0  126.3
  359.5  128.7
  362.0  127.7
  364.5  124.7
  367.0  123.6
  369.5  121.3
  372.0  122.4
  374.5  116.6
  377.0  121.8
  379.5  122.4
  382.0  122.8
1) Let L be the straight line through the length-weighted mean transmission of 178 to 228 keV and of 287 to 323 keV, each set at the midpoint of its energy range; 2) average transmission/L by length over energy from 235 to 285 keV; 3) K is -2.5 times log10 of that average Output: 0.03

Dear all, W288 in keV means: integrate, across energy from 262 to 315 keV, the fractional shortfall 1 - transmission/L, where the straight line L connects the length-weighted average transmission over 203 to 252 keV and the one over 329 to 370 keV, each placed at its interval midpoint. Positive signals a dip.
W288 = 2.5 keV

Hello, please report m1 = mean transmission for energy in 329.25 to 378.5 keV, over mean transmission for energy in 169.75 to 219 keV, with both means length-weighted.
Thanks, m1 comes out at 0.87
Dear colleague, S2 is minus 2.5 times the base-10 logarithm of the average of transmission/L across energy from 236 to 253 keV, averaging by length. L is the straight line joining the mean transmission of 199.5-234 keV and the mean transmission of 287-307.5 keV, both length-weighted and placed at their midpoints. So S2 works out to 0.04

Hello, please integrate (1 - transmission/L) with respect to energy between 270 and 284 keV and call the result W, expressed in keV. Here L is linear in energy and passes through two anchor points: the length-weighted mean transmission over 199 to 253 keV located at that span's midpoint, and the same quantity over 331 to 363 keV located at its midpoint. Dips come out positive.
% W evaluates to 1.1 keV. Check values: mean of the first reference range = 142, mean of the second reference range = 127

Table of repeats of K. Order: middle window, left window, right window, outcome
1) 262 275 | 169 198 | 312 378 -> 0.057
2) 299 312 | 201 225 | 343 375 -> 0.021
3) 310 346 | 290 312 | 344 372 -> 0.036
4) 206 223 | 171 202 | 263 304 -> -0.058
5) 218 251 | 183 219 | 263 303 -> -0.015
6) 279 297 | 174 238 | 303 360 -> 0.045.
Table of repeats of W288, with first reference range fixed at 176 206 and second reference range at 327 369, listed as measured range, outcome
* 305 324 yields 0.6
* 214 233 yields -0.8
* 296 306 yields 0.1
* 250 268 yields -0.1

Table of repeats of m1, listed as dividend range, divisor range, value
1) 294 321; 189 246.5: 0.90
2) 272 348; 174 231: 0.87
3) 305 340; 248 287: 0.96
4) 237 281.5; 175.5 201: 0.92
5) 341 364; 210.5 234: 0.88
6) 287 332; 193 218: 0.87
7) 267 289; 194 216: 0.86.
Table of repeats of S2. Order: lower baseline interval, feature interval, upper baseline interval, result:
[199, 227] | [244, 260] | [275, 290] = -0.03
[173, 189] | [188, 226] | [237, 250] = -0.05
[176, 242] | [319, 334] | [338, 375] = 0.06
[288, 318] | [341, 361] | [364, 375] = -0.04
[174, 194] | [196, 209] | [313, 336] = -0.05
